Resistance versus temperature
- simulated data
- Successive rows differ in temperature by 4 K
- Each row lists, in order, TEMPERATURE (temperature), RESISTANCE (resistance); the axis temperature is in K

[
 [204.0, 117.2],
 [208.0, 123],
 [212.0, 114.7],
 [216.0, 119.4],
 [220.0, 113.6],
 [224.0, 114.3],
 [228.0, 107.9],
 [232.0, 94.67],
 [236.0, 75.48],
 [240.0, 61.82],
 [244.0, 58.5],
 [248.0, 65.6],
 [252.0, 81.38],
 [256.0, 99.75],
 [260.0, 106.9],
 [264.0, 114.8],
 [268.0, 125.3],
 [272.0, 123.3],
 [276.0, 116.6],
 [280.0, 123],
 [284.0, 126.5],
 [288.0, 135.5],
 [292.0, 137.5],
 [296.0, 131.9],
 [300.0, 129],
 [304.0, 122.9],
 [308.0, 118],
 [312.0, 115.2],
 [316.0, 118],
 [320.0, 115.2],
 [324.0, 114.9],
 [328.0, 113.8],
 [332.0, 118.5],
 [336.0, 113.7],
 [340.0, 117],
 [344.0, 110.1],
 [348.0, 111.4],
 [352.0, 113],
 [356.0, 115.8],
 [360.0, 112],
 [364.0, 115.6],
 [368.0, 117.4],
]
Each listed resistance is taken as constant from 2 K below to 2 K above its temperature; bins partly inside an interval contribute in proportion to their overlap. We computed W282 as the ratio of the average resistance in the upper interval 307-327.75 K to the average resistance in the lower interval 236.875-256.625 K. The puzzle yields 1.62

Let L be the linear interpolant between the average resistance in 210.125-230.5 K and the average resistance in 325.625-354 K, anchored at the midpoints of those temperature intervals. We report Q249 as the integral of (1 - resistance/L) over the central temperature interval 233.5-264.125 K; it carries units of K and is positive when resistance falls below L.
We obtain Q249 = 8.7 K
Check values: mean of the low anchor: 114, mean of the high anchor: 114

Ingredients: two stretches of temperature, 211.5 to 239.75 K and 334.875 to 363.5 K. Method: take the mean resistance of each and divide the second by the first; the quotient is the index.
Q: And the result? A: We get 1.11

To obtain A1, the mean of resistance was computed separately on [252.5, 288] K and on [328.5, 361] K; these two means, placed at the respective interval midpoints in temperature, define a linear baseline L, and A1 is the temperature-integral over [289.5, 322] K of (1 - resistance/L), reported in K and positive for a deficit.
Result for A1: -2.3 K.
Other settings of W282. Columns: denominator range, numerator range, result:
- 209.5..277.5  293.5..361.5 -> 1.18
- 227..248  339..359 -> 1.47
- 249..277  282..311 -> 1.19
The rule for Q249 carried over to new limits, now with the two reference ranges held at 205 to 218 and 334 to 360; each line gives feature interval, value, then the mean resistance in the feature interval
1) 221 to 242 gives 4.7 K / 91.9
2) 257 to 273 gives 0.1 K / 116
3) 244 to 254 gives 4.0 K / 70.5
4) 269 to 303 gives -3.5 K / 128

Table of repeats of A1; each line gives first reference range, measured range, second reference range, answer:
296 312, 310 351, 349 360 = 1.2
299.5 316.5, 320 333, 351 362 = 0.2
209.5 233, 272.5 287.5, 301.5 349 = -1.2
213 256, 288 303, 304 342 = -3.4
